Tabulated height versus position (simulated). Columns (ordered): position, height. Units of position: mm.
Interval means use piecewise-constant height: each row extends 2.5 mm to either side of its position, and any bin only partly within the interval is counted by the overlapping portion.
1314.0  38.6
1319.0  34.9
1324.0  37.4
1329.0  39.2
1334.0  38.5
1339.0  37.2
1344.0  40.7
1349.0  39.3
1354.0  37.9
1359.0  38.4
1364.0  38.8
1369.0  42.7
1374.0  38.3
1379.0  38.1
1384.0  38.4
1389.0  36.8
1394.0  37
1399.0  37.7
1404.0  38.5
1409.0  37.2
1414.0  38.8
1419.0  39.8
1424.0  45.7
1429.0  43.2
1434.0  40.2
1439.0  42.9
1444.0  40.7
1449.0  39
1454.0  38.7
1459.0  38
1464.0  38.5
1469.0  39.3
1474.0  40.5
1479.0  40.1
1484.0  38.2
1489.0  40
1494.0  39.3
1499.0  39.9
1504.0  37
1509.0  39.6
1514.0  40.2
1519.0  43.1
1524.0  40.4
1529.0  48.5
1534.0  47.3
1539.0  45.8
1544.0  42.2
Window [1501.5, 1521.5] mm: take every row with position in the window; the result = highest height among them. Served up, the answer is 43.1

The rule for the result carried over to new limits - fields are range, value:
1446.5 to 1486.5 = 40.5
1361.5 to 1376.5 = 42.7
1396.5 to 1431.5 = 45.7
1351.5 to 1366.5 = 38.8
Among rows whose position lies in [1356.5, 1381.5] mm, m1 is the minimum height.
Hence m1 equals 38.1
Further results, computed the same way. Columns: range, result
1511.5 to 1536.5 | 40.2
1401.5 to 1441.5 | 37.2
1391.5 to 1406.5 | 37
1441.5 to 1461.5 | 38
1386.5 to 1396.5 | 36.8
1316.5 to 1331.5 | 34.9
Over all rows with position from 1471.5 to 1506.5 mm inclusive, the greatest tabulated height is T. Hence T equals 40.5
